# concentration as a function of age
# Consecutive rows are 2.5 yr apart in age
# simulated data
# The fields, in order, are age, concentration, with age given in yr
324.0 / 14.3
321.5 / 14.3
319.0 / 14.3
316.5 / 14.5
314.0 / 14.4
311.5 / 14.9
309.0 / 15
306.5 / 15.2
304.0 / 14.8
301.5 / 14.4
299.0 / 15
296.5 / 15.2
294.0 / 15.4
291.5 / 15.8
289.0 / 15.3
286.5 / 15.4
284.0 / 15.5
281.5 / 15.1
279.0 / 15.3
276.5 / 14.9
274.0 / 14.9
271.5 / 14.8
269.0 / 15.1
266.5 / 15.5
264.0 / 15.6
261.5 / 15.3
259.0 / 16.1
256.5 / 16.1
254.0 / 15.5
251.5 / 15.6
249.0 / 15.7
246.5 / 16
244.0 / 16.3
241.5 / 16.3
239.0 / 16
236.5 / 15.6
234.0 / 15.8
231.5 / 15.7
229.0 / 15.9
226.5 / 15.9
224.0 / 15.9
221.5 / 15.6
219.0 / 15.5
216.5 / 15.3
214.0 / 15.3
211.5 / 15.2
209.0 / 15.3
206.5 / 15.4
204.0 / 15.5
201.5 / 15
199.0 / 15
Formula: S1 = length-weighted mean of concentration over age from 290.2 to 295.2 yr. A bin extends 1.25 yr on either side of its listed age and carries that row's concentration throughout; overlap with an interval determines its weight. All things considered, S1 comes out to 15.6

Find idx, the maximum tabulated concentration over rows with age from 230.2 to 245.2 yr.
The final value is 16.3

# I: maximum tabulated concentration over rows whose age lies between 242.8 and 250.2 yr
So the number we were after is 16.3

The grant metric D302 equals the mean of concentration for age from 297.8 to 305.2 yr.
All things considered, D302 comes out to 14.7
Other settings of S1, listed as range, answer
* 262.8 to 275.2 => 15.2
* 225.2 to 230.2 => 15.9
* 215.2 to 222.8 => 15.5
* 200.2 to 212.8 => 15.3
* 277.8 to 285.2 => 15.3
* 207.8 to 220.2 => 15.3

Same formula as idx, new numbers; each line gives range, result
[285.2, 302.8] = 15.8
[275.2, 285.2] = 15.5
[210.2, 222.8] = 15.6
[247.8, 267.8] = 16.1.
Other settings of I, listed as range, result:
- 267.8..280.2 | 15.3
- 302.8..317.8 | 15.2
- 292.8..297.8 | 15.4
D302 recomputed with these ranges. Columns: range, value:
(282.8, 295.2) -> 15.5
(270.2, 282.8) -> 15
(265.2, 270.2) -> 15.3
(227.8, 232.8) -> 15.8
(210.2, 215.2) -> 15.2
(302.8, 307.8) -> 15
